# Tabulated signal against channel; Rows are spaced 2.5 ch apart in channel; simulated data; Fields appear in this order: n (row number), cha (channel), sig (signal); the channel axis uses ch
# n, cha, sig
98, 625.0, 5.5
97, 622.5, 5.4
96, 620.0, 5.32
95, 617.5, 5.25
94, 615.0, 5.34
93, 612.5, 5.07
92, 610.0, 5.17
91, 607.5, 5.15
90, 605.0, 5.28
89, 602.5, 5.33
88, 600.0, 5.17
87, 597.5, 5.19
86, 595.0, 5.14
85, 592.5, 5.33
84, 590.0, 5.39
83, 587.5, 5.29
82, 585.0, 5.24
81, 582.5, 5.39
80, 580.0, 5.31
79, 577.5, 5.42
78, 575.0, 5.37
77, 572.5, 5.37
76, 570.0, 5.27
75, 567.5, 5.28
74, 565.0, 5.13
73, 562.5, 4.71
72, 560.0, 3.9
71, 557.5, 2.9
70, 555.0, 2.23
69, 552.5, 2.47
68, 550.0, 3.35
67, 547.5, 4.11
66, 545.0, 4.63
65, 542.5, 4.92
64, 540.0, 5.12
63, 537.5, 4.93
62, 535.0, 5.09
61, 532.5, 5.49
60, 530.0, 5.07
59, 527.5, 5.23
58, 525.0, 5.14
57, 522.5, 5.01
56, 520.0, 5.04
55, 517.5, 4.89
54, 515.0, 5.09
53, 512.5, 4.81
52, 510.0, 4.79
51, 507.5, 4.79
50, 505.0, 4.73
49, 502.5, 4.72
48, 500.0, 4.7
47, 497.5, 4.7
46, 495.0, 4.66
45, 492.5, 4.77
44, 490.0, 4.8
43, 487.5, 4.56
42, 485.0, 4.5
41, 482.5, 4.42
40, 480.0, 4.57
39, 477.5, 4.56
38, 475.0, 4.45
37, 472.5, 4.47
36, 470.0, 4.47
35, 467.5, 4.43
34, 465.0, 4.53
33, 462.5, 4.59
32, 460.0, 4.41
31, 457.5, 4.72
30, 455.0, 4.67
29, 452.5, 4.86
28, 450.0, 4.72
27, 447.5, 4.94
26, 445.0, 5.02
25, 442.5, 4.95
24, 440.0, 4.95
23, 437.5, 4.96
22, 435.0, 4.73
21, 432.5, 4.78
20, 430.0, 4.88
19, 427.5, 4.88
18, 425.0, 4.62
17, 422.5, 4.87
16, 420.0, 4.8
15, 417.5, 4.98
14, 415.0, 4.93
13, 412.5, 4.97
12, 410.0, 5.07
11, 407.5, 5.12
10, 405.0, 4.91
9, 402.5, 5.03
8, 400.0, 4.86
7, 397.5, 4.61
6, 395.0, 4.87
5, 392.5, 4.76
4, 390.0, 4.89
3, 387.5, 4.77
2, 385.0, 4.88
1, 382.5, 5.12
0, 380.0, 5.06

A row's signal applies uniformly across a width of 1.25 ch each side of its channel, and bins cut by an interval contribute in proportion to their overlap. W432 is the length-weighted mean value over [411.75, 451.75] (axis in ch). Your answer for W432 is 4.87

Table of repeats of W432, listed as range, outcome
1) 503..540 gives 5.01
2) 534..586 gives 4.57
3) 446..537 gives 4.76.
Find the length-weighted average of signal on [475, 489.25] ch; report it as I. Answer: 4.53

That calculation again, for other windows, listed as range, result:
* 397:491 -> 4.75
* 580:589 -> 5.31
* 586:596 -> 5.29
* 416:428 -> 4.83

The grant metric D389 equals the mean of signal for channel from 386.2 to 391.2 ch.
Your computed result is 4.83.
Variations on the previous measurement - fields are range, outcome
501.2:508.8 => 4.75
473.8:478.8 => 4.51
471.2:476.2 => 4.46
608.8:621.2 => 5.23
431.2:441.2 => 4.85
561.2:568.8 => 5.03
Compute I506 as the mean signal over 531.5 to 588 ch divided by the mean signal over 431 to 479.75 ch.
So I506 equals 0.99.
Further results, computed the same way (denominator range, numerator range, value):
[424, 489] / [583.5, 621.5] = 1.12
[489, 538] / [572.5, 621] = 1.07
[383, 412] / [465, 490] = 0.92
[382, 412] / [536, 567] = 0.83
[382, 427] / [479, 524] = 0.97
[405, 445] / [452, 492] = 0.93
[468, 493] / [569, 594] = 1.17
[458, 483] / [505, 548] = 1.10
